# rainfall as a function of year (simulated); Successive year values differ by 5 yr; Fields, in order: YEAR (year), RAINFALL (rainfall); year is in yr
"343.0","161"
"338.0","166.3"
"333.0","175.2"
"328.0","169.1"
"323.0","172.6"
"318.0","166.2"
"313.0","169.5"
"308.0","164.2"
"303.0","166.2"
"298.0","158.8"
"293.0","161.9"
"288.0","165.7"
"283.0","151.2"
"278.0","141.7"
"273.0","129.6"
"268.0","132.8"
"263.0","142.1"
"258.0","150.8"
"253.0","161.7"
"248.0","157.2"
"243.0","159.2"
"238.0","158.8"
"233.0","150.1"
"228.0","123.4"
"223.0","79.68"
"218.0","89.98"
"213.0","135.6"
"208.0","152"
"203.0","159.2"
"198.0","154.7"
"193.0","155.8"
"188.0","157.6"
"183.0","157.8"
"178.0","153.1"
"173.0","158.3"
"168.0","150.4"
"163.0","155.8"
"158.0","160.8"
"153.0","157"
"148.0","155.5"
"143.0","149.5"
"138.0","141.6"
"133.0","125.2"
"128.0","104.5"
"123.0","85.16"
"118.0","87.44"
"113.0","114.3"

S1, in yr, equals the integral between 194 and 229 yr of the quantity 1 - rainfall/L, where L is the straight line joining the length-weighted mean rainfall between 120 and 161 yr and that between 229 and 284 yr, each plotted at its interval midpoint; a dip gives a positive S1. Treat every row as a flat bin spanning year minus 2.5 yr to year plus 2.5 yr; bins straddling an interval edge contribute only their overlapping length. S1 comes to 3.3 yr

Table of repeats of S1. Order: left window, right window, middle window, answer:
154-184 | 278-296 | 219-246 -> 4.2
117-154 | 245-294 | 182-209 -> -4.0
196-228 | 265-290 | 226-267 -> -4.2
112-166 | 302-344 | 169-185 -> -2.0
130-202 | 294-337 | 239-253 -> 0.1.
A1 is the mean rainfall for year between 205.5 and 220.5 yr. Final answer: 126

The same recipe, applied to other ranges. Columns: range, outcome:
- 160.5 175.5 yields 155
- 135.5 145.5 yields 146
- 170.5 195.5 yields 157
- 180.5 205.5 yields 157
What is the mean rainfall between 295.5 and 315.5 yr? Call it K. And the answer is 165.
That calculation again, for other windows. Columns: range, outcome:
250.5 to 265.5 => 152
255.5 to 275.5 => 139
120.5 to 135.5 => 105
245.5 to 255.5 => 159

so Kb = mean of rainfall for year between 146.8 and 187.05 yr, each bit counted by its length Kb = 156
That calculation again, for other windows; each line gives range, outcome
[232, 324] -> 156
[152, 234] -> 144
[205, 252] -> 135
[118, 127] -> 89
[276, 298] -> 156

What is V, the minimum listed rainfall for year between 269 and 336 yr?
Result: 129.6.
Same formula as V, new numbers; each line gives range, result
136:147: 141.6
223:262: 79.68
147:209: 150.4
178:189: 153.1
